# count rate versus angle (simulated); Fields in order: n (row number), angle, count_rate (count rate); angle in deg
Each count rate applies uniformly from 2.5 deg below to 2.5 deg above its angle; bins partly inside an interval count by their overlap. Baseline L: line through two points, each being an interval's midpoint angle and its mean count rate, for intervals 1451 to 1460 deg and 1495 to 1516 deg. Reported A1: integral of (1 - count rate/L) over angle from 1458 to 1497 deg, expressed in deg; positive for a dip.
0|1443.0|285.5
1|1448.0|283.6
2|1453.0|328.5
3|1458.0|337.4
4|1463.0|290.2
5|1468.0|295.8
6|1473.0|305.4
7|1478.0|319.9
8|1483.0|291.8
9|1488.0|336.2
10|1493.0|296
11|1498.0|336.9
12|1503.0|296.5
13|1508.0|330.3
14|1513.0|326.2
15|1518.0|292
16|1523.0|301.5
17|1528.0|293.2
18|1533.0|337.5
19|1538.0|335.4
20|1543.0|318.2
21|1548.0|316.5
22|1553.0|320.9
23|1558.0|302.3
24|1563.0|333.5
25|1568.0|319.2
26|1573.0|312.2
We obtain 2.3 deg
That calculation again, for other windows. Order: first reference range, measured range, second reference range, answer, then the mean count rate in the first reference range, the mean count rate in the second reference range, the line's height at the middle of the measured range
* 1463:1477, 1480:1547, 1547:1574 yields -1.3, 301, 318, 309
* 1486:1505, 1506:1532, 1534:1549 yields 0.9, 316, 325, 321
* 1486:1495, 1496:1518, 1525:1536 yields -0.2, 316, 316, 316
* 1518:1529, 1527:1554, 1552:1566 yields -1.3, 297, 319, 307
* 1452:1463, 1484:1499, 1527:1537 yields 0.2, 324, 322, 323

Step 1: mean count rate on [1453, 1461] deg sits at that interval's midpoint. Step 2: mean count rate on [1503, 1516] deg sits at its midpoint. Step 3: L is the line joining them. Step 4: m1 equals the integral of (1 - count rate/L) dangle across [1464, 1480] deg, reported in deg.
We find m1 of 1.1 deg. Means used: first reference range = 332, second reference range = 321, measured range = 305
